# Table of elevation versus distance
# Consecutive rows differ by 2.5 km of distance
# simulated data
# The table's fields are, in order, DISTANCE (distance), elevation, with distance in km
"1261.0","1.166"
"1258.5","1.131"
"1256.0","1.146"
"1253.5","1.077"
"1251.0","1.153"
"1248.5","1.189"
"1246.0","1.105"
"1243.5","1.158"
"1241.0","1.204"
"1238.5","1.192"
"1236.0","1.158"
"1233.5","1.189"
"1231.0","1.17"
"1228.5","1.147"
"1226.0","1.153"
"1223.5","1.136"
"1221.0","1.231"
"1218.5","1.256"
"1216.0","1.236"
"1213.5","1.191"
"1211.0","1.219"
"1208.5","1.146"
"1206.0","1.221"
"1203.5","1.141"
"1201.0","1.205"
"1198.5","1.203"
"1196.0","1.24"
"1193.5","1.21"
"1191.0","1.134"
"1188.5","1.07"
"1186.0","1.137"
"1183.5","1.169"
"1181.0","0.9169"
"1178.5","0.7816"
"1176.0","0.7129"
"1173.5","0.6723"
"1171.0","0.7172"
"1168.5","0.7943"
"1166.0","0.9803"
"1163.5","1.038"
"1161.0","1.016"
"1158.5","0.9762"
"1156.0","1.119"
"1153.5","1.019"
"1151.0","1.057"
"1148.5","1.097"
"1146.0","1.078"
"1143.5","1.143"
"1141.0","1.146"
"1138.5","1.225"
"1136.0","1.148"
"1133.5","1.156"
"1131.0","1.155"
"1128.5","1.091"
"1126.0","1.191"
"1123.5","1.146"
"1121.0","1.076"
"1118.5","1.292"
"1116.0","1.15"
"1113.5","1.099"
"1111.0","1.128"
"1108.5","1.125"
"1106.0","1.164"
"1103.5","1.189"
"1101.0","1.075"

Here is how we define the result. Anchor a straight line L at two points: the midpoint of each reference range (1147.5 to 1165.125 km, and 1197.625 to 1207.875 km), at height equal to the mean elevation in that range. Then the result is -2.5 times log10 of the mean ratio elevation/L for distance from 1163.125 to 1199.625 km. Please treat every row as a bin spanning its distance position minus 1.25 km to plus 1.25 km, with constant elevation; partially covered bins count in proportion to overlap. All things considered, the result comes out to 0.15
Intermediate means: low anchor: 1.04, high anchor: 1.19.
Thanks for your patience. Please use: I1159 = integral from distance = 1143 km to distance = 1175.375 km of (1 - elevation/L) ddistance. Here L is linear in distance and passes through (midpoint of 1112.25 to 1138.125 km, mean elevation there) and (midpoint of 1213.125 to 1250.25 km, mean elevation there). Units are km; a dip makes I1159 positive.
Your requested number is 5.4 km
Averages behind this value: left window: 1.15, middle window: 0.969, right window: 1.18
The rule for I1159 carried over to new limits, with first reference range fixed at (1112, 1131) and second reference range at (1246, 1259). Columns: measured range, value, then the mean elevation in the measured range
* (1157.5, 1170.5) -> 2.3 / 0.947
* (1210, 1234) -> -1.1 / 1.19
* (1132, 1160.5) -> 1.1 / 1.1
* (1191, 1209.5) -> -0.8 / 1.19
